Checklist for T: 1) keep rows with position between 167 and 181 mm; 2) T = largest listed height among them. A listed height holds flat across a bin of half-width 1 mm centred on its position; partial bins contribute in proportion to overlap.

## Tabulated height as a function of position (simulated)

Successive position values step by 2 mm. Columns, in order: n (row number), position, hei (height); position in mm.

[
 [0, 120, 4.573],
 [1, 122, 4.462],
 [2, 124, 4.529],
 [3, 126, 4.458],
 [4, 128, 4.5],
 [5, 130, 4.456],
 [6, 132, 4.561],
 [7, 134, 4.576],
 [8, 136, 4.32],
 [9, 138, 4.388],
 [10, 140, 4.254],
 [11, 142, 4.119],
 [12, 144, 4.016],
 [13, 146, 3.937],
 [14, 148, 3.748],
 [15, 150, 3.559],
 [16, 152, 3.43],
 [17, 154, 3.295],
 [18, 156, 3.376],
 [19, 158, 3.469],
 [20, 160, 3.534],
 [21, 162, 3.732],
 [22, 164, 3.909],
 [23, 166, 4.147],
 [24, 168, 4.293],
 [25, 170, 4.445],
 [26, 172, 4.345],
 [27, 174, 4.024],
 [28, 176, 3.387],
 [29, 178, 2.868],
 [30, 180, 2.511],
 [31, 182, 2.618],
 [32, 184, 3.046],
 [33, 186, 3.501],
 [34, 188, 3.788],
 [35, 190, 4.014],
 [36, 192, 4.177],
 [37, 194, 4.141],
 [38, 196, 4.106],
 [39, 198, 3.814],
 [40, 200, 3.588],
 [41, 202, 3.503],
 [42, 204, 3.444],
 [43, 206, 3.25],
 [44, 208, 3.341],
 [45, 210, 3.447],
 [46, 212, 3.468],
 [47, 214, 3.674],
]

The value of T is 4.445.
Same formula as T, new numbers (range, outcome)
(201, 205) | 3.503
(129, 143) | 4.576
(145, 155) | 3.937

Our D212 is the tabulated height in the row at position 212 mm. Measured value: 3.468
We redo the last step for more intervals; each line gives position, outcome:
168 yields 4.293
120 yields 4.573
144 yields 4.016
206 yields 3.25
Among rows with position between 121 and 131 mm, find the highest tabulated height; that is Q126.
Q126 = 4.529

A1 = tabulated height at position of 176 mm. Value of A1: 3.387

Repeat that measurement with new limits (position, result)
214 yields 3.674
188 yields 3.788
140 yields 4.254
